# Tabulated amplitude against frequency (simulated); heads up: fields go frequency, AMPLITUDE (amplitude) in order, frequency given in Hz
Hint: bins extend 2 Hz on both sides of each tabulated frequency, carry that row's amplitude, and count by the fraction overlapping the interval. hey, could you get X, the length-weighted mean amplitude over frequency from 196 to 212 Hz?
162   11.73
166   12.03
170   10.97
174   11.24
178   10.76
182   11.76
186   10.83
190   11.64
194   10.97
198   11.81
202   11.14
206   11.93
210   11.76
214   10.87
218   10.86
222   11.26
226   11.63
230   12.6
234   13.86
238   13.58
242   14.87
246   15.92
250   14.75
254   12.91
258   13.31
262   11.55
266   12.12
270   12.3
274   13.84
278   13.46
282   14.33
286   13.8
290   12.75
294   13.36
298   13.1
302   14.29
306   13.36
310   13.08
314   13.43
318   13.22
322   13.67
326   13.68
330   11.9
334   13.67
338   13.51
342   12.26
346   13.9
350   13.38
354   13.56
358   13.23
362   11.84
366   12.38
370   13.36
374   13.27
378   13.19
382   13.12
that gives 11.7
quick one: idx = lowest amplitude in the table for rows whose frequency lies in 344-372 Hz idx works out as 11.84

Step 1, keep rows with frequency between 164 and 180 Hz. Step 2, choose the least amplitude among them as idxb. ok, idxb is 10.76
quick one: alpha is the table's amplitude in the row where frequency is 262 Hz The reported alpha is 11.55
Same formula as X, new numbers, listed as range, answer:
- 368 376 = 13.3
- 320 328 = 13.7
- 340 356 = 13.3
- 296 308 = 13.6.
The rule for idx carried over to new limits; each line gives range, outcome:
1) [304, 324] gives 13.08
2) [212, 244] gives 10.86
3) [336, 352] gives 12.26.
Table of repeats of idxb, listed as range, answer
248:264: 11.55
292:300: 13.1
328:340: 11.9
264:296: 12.12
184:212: 10.83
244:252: 14.75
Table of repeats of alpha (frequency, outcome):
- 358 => 13.23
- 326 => 13.68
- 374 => 13.27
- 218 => 10.86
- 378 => 13.19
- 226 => 11.63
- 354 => 13.56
